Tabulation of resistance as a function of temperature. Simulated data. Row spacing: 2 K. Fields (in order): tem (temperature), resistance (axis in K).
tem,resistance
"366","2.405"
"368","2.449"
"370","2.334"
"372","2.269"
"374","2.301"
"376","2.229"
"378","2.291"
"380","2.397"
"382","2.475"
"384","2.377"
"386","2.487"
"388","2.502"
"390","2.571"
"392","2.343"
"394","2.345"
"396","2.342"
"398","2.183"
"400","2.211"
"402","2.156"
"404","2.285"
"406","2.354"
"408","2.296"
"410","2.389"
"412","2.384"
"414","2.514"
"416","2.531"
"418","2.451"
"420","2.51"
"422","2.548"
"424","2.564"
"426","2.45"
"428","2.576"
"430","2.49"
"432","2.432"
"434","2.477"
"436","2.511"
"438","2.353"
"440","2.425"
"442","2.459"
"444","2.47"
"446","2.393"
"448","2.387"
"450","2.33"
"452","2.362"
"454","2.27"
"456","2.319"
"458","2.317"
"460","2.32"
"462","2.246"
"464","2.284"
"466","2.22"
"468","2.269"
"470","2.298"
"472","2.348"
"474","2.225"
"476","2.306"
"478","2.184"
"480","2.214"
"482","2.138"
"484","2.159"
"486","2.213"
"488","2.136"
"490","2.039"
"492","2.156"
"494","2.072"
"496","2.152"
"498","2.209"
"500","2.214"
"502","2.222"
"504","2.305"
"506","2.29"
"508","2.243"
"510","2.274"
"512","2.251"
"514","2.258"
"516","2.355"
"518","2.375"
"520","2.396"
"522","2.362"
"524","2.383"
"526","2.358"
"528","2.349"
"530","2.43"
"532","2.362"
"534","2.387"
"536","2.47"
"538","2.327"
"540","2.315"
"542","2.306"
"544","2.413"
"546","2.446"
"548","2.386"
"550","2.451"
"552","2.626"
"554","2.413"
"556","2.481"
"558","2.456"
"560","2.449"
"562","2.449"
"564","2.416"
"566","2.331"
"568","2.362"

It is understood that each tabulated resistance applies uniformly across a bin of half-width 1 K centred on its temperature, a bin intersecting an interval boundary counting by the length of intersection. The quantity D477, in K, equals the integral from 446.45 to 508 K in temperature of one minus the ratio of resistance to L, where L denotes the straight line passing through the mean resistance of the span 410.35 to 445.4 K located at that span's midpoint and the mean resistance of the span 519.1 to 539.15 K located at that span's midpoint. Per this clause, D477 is 4.79 K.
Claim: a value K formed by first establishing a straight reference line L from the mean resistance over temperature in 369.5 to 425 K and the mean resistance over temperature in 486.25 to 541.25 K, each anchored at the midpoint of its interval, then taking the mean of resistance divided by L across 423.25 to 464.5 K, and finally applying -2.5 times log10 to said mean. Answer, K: -0.03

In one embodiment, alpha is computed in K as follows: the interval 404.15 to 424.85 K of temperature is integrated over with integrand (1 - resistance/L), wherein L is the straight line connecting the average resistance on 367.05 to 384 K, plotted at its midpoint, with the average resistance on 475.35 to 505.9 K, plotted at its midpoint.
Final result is -1.4 K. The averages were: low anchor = 2.34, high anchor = 2.18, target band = 2.45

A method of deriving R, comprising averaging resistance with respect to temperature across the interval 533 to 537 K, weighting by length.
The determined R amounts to 2.43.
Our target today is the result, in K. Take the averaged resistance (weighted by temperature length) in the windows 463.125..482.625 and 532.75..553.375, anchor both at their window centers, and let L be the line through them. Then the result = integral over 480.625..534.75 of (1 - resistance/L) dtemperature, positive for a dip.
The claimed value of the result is 1.6 K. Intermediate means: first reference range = 2.25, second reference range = 2.41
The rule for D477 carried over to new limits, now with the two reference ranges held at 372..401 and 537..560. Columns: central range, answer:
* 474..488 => 1.1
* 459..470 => 0.5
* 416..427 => -0.6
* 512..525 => 0.3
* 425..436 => -0.5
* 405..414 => 0.0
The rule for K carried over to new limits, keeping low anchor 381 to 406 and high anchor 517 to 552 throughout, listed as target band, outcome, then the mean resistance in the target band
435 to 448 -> -0.03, 2.43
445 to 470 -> 0.03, 2.31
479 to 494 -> 0.11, 2.15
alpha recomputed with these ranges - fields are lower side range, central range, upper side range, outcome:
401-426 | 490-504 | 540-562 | 1.5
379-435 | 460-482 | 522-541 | 1.3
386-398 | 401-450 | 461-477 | -1.7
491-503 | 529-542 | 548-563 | -0.1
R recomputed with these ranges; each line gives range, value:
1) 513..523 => 2.35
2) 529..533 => 2.4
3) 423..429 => 2.53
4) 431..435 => 2.45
